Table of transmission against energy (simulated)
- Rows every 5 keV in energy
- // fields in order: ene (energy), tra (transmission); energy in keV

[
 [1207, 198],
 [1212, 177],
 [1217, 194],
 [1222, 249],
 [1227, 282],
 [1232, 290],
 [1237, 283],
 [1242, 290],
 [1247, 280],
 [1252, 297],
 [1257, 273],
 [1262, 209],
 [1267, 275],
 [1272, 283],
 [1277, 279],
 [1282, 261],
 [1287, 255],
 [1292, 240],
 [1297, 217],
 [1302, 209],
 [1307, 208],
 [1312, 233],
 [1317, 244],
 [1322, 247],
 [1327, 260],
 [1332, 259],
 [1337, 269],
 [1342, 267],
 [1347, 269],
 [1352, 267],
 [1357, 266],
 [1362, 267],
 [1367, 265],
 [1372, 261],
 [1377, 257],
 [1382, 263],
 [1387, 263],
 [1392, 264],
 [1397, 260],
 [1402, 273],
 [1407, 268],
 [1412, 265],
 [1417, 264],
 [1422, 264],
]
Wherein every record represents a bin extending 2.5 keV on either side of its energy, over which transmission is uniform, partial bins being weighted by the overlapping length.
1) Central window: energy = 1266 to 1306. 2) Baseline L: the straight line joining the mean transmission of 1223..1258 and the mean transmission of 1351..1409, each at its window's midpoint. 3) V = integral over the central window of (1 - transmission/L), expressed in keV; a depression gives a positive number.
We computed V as 4.0 keV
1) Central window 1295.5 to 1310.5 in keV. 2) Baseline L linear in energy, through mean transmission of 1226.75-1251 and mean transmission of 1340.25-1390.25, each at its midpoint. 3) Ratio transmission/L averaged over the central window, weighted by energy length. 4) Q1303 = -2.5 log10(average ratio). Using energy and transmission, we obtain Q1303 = 0.28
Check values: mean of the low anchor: 286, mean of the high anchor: 264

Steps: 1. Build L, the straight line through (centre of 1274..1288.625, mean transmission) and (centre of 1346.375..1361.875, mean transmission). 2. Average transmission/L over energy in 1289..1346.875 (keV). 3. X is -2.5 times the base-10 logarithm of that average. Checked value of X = 0.10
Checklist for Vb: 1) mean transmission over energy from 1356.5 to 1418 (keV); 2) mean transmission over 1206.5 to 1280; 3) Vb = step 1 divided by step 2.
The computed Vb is 1.02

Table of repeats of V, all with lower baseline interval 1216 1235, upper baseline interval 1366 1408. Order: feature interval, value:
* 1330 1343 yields -0.1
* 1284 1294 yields 0.5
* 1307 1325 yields 1.7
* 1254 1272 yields 0.2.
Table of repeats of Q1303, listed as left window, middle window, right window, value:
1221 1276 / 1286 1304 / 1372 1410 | 0.18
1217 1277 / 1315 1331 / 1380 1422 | 0.07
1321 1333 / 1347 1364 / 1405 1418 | -0.03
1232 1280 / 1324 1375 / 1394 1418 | 0.02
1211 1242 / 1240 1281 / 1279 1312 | -0.13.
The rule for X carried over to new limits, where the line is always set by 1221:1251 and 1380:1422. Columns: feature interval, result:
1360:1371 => 0.01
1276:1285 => 0.04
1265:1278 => -0.01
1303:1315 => 0.24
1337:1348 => 0.01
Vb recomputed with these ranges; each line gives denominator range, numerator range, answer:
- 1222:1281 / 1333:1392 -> 0.96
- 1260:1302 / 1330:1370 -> 1.06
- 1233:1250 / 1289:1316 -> 0.78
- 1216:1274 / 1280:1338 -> 0.90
